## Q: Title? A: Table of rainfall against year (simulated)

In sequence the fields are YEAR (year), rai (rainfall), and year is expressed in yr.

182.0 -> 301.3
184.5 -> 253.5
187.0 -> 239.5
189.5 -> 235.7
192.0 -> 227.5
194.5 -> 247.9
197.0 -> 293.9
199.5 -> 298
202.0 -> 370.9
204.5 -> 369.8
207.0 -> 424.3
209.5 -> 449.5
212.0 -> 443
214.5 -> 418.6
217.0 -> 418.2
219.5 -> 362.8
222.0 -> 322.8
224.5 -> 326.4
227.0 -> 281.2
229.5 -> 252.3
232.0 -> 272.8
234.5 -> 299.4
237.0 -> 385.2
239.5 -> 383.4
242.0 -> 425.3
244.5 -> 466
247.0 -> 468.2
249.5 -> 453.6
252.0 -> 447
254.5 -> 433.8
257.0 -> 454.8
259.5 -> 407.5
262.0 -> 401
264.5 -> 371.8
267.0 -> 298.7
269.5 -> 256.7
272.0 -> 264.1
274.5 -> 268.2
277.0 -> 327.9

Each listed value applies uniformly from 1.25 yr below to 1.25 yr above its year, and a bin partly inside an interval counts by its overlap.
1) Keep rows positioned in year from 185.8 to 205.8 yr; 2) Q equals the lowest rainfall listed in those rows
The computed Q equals 227.5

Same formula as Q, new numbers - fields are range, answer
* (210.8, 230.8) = 252.3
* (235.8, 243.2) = 383.4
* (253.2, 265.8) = 371.8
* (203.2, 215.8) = 369.8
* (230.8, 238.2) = 272.8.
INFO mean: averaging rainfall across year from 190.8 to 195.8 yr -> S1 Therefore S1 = 238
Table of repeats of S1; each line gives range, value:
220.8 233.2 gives 291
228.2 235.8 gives 276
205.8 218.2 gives 431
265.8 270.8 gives 277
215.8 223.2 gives 368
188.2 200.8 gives 261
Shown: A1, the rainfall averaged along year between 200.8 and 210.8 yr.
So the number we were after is 404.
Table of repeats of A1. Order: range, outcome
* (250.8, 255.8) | 440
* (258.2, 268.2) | 371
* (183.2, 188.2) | 247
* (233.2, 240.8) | 356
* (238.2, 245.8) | 425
